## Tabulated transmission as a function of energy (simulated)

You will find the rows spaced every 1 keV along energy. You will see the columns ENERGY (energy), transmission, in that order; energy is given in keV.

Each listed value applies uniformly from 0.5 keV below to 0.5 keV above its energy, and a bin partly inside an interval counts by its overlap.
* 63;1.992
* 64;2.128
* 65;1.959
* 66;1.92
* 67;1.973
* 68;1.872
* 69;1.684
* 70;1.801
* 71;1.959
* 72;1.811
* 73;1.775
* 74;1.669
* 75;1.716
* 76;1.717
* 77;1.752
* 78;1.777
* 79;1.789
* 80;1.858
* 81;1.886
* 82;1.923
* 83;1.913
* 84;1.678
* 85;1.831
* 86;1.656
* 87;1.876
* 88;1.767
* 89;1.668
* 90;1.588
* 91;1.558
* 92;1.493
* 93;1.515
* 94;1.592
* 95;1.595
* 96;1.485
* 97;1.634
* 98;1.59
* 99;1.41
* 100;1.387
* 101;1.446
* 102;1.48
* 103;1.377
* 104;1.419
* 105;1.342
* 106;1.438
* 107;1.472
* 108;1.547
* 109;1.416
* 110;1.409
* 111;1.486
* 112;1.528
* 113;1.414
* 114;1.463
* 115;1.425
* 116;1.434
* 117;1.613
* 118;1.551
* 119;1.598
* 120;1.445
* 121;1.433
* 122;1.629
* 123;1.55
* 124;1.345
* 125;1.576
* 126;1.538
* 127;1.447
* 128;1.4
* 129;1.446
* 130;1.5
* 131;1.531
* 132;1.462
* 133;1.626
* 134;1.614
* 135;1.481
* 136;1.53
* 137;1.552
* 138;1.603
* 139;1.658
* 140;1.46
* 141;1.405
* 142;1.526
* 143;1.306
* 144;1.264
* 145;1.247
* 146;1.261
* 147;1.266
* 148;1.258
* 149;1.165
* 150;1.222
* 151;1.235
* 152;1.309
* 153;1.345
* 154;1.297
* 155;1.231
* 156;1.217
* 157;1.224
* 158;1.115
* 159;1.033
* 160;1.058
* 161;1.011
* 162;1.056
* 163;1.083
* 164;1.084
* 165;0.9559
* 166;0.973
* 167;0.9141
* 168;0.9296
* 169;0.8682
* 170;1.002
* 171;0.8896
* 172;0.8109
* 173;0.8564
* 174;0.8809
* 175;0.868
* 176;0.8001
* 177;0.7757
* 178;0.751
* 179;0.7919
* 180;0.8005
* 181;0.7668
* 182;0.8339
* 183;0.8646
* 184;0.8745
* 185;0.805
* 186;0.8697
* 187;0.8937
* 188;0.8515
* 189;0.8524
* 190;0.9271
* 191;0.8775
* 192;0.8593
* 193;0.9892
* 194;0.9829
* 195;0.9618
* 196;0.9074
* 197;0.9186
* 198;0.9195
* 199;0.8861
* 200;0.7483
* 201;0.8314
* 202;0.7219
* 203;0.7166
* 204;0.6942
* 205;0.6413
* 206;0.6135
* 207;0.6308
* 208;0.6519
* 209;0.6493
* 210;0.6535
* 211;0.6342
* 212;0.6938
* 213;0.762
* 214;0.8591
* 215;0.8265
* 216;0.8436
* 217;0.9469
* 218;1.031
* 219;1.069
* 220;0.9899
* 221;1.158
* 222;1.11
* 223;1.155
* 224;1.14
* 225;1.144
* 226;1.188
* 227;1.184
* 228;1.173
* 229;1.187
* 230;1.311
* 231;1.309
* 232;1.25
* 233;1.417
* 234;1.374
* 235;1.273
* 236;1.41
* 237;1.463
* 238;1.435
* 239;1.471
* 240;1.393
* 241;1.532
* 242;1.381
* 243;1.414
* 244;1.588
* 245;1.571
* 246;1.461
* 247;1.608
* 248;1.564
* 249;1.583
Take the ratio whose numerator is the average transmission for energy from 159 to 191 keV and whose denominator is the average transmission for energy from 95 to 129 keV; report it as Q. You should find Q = 0.61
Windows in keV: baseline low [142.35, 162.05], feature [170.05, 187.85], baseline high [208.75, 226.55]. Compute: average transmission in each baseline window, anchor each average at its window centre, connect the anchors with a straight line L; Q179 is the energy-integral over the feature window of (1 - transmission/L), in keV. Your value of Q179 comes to 4.3 keV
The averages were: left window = 1.21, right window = 0.941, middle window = 0.836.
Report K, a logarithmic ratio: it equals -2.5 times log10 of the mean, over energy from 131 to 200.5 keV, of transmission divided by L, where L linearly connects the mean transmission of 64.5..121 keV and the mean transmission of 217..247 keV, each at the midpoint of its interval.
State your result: 0.32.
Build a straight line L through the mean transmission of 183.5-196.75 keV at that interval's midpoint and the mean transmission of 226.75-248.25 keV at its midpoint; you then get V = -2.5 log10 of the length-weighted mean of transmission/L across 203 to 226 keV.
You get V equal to 0.33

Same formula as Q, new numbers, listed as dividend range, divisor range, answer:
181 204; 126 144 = 0.58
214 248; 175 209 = 1.55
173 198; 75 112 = 0.54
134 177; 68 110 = 0.71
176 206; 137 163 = 0.66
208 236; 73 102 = 0.63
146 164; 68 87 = 0.66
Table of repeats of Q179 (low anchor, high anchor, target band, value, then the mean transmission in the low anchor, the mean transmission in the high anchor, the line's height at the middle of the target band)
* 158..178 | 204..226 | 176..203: 1.62 keV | 0.939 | 0.87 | 0.908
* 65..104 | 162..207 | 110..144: -4.13 keV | 1.7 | 0.86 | 1.34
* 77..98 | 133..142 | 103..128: 2.10 keV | 1.7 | 1.54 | 1.61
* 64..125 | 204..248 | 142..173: 5.99 keV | 1.63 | 1.13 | 1.39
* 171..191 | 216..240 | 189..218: 5.99 keV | 0.838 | 1.22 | 1.02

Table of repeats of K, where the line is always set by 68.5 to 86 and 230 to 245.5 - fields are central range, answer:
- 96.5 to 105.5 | 0.193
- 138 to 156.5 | 0.226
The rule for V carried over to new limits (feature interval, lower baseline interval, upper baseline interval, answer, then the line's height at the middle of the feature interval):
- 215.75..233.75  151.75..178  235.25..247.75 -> 0.19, 1.37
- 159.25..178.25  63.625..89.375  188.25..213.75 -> 0.14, 1.06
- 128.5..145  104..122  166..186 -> -0.20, 1.24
